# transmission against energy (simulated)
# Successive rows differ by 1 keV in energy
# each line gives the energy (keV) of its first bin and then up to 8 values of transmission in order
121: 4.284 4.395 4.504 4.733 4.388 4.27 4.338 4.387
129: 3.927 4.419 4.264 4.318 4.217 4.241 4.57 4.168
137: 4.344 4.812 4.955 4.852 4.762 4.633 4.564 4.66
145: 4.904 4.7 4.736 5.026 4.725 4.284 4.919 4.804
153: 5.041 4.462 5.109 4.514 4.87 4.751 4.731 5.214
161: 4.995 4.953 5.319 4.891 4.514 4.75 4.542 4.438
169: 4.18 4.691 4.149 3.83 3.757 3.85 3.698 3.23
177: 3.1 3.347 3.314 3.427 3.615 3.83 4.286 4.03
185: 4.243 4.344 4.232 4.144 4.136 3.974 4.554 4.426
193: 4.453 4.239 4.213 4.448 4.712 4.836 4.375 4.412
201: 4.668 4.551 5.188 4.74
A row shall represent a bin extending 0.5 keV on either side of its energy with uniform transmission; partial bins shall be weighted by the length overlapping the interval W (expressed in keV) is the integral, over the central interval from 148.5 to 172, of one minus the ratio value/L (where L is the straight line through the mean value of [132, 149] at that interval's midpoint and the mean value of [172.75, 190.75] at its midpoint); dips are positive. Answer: -2.6 keV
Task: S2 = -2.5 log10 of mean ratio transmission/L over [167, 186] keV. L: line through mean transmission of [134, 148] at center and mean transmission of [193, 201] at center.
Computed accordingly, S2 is 0.18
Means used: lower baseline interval 4.66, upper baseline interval 4.47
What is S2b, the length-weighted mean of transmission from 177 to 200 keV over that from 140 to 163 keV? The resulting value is 0.86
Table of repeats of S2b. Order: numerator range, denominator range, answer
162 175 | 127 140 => 1.00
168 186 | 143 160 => 0.80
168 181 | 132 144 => 0.82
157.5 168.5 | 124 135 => 1.12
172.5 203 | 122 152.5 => 0.90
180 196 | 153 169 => 0.87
